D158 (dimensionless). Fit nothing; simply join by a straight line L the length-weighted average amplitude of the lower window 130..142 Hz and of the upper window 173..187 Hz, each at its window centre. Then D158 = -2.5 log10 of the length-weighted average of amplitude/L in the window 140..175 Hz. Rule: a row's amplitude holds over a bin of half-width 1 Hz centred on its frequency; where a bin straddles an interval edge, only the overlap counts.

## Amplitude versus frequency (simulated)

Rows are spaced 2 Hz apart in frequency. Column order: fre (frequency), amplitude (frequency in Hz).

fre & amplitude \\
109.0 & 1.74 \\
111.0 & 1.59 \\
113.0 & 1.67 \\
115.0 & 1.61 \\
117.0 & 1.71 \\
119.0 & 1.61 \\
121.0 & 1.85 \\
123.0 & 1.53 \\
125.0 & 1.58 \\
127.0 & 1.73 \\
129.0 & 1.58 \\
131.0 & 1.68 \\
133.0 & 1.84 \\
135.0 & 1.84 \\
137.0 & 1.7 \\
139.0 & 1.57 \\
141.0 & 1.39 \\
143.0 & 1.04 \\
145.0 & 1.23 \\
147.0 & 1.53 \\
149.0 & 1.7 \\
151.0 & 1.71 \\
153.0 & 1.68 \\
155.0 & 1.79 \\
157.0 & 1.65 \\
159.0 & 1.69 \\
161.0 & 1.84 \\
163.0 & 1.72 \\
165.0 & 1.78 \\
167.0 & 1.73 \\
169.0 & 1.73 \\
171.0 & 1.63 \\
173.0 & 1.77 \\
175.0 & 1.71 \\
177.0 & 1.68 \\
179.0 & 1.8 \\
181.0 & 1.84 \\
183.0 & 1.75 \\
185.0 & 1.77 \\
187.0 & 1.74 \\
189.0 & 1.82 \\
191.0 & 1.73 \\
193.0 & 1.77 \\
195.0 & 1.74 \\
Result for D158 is 0.057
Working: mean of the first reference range 1.67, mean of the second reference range 1.76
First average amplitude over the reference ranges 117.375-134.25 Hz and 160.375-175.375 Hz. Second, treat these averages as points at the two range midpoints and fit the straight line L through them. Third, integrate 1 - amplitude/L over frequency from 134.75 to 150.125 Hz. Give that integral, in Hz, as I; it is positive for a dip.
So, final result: 2.0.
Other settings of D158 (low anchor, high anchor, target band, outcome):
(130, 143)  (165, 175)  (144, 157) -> 0.04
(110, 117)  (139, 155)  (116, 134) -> -0.06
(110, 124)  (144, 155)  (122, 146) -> 0.04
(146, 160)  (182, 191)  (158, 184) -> -0.01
